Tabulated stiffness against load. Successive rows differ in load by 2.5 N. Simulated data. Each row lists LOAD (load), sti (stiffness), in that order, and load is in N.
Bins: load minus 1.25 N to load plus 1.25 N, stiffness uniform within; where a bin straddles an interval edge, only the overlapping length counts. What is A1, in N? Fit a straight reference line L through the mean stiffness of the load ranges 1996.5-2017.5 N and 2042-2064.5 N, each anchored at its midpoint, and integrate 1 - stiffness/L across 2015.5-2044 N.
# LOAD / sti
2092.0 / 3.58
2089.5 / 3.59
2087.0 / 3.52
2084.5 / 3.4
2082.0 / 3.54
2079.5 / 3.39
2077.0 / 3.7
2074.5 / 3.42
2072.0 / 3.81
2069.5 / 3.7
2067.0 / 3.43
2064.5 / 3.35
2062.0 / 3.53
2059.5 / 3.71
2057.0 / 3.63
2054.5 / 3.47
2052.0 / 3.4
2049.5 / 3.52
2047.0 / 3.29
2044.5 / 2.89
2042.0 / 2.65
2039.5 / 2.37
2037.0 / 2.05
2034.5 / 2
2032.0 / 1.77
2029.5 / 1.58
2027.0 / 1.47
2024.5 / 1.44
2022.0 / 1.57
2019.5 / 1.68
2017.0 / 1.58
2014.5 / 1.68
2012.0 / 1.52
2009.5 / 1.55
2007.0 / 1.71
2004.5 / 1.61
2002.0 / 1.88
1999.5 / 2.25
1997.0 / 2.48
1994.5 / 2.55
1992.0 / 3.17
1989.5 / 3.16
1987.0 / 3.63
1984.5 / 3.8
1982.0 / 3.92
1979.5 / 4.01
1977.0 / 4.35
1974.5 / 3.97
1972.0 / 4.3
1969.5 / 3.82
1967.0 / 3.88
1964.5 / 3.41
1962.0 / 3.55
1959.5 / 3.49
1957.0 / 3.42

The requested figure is 8.1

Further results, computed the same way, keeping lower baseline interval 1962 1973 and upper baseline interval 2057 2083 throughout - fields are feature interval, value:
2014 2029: 8.6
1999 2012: 6.9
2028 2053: 7.5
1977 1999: 2.3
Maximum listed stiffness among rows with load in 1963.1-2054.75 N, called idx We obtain 4.35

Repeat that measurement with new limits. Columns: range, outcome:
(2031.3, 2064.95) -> 3.71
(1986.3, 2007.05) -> 3.63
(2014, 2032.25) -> 1.77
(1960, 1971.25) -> 3.88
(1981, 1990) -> 3.92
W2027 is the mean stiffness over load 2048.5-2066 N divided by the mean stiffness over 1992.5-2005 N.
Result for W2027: 1.56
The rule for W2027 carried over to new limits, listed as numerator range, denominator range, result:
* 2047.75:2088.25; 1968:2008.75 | 1.12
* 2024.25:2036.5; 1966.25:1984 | 0.42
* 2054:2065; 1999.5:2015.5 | 2.09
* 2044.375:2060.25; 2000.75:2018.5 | 2.09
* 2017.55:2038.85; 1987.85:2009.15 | 0.73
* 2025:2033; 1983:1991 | 0.45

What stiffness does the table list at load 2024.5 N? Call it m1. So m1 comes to 1.44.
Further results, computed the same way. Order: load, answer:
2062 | 3.53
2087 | 3.52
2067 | 3.43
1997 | 2.48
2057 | 3.63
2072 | 3.81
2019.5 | 1.68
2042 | 2.65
